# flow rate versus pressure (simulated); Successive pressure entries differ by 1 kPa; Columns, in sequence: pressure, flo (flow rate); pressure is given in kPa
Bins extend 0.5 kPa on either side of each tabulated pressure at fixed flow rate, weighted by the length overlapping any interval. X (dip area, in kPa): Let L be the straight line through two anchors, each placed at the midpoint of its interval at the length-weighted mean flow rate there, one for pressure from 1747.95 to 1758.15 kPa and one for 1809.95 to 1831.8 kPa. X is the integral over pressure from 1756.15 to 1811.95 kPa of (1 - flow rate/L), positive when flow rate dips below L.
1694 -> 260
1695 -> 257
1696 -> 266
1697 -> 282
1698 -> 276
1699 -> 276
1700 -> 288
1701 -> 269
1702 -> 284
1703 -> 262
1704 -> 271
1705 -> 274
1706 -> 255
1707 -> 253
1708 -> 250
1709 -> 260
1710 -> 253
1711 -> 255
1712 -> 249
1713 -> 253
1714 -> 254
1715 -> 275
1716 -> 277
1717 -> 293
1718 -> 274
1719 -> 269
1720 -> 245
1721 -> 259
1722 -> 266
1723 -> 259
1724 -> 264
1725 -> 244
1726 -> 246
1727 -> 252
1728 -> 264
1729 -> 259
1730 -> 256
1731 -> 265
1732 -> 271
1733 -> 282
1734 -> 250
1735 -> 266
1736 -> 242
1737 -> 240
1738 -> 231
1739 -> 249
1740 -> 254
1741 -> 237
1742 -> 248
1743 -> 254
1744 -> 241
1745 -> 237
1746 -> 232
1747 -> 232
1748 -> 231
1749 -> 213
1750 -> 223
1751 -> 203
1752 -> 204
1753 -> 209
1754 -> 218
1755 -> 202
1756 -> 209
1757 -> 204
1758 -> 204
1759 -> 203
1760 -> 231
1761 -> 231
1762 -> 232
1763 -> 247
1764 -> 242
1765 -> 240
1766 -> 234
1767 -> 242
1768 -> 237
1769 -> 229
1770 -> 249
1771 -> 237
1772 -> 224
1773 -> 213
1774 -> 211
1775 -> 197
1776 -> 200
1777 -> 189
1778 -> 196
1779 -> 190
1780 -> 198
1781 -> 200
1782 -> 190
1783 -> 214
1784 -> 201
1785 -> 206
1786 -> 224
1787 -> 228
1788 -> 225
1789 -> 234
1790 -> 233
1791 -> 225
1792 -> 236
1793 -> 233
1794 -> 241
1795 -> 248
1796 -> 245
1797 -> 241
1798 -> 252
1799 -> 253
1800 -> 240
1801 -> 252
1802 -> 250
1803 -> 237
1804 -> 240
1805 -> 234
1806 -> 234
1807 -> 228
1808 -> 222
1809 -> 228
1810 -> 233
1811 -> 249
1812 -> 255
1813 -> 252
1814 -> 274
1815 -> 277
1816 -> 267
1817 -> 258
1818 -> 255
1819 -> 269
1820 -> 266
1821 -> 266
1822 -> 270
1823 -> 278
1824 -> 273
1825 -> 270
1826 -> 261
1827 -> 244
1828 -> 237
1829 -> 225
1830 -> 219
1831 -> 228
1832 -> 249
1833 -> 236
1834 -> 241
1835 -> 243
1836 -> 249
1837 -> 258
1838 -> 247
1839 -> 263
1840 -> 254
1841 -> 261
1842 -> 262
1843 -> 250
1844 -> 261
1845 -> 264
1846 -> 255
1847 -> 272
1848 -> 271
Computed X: 1.1 kPa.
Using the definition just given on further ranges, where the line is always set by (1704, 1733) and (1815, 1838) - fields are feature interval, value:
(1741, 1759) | 2.6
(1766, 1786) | 3.4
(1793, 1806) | 0.6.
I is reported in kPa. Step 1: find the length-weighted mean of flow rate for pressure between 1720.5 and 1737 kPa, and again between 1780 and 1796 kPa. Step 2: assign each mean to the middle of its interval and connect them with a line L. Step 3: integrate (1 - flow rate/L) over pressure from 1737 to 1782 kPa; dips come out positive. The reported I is 3.22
